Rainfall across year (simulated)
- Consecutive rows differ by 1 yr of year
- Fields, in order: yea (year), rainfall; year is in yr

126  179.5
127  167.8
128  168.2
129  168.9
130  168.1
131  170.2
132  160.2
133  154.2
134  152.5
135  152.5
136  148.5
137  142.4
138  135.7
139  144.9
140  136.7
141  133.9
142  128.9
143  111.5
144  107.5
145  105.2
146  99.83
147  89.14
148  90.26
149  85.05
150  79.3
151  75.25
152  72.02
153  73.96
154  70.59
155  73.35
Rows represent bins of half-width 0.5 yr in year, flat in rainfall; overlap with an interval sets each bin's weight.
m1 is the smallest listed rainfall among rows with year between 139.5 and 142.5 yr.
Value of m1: 128.9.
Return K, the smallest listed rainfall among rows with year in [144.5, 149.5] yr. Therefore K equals 85.05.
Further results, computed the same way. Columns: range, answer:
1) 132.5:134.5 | 152.5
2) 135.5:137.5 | 142.4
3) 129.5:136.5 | 148.5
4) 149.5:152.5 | 72.02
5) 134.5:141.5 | 133.9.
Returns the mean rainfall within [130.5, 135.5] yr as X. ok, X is 158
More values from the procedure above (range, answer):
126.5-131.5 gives 169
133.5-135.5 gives 152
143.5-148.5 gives 98.4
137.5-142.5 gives 136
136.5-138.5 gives 139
